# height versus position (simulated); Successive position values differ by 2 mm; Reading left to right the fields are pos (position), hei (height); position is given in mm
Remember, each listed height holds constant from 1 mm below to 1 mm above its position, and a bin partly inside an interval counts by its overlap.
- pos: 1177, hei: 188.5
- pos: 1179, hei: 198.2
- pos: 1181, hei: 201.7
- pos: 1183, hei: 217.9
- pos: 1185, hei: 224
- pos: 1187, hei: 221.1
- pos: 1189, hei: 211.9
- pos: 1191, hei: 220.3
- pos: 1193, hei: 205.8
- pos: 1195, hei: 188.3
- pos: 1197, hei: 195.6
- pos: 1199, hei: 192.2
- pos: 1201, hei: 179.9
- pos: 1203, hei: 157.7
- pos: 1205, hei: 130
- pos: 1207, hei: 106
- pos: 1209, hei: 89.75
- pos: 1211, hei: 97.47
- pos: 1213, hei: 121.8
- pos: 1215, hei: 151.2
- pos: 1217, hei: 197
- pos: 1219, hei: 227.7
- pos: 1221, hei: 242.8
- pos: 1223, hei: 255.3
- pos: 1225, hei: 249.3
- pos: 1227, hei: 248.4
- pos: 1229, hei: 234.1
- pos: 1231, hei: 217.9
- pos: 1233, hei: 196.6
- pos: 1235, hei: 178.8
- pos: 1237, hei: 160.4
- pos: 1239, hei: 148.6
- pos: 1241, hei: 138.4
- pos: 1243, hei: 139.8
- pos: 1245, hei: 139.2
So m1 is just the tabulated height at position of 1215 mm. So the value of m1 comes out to 151.2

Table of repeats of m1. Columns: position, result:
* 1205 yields 130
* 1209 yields 89.75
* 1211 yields 97.47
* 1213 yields 121.8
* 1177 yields 188.5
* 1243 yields 139.8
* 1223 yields 255.3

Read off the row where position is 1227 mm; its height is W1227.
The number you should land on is 248.4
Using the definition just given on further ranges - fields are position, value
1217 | 197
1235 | 178.8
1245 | 139.2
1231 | 217.9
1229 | 234.1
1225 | 249.3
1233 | 196.6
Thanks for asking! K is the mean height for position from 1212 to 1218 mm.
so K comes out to 157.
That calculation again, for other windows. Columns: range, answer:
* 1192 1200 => 195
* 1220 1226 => 249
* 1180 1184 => 210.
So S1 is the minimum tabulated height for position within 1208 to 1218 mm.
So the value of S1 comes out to 89.75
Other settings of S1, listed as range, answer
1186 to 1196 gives 188.3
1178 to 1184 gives 198.2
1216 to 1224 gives 197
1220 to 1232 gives 217.9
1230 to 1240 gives 148.6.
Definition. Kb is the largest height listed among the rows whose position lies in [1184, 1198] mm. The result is 224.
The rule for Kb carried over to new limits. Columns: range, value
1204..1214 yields 130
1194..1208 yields 195.6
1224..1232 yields 249.3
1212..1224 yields 255.3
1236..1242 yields 160.4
